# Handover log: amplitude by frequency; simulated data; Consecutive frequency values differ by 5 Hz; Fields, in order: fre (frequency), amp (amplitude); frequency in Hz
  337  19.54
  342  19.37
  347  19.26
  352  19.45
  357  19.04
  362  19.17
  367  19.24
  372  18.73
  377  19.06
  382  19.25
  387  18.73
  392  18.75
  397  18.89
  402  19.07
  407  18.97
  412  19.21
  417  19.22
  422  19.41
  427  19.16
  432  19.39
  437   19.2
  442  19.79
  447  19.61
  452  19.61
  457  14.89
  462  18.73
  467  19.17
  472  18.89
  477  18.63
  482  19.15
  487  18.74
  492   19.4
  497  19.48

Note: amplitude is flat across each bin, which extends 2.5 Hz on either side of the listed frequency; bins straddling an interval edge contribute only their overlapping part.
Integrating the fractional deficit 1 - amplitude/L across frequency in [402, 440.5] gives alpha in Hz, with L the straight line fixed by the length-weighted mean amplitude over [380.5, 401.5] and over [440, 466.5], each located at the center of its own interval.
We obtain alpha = -1.02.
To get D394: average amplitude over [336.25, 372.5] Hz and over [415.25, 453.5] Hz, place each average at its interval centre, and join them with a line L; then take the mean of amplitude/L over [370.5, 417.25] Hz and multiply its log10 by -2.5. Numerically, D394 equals 0.02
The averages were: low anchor 19.2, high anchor 19.4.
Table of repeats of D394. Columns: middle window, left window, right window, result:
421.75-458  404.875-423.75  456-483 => -0.011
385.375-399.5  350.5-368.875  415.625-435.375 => 0.026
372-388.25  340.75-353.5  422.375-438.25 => 0.019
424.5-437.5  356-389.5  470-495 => -0.015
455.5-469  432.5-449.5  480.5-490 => 0.088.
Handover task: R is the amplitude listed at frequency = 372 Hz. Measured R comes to 18.73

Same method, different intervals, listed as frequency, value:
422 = 19.41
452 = 19.61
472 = 18.89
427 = 19.16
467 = 19.17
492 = 19.4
